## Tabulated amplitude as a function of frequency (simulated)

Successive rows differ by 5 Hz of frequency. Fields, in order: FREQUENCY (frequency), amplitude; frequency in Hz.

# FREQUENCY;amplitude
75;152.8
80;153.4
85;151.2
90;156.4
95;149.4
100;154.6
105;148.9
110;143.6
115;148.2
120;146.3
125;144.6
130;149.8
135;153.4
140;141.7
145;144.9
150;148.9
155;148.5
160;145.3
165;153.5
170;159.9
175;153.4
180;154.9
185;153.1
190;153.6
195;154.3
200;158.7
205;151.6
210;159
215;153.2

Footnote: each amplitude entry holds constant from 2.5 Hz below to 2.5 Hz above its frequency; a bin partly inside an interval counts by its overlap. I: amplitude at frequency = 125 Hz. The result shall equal 144.6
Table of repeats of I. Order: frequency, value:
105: 148.9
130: 149.8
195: 154.3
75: 152.8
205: 151.6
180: 154.9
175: 153.4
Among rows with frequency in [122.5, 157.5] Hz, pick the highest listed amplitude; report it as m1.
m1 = 153.4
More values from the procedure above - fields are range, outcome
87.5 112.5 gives 156.4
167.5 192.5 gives 159.9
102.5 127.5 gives 148.9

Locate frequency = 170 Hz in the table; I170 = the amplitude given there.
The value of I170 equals 159.9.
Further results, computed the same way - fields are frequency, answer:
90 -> 156.4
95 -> 149.4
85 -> 151.2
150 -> 148.9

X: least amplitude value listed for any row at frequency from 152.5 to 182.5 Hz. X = 145.3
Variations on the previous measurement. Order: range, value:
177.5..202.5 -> 153.1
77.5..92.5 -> 151.2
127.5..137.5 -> 149.8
